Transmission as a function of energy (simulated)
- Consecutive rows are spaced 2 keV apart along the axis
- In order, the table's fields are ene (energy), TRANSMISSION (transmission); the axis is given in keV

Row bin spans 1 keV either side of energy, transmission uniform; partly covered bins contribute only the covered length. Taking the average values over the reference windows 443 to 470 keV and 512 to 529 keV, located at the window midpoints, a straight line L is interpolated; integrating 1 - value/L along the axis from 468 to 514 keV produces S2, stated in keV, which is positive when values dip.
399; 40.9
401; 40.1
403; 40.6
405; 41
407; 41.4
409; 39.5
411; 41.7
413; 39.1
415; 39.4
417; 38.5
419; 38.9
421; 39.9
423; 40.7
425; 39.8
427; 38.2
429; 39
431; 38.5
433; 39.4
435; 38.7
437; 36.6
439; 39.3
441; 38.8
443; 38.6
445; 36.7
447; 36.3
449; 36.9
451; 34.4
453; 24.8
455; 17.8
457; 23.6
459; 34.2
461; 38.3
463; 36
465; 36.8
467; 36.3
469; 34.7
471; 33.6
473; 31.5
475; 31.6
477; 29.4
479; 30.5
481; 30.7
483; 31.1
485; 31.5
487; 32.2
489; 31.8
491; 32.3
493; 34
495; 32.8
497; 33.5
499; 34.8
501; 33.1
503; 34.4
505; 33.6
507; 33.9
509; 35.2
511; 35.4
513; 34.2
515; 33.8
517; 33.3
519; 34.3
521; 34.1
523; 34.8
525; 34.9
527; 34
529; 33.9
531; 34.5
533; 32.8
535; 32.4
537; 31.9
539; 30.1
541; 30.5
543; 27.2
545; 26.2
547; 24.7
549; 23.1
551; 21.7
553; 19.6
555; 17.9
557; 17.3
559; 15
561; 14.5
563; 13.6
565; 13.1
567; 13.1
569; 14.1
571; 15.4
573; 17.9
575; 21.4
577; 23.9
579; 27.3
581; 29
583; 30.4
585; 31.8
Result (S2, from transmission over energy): 1.08 keV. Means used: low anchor 33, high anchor 34.2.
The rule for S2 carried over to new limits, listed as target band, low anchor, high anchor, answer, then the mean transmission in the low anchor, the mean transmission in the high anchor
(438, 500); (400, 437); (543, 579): -1.8 keV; 39.6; 18.9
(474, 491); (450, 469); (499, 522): 0.8 keV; 31.5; 34.1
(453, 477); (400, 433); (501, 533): 3.4 keV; 39.8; 34.2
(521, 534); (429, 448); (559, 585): -4.1 keV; 38.1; 19.8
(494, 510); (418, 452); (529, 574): -2.6 keV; 38.3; 22.4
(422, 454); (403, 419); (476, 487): -0.7 keV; 40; 30.8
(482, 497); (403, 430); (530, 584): -0.6 keV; 39.8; 22.9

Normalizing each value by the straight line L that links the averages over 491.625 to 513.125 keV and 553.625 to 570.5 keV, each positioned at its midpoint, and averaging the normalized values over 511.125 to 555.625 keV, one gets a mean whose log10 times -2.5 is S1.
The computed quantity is -0.24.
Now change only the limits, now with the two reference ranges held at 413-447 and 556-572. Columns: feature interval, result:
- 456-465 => -0.01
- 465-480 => -0.06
